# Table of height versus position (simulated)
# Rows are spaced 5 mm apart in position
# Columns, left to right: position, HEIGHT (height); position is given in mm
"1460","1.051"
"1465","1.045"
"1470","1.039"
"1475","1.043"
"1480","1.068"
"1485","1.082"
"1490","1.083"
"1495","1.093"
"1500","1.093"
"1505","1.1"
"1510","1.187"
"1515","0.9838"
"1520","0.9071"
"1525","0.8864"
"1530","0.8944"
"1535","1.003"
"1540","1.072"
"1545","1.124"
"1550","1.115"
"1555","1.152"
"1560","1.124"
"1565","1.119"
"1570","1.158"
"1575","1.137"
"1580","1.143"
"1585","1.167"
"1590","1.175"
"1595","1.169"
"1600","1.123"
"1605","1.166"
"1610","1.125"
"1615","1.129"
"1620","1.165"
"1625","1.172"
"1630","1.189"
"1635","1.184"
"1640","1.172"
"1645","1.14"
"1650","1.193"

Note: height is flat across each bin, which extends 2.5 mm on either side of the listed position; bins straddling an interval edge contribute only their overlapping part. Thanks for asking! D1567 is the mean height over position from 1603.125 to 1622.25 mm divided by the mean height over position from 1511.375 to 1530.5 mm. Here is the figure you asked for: 1.2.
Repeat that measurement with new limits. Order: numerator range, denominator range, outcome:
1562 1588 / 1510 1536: 1.20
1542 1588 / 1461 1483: 1.08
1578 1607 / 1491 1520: 1.08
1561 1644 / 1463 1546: 1.11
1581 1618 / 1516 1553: 1.15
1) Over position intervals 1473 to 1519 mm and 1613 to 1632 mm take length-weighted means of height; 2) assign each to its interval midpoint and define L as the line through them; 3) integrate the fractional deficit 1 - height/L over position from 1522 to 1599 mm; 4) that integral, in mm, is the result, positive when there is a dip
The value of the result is 1.8 mm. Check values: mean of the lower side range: 1.08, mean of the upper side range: 1.16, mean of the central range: 1.1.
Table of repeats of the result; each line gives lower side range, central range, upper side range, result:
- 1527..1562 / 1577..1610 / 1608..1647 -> -0.97 mm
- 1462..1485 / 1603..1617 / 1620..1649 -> 0.17 mm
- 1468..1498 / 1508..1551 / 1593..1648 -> 3.33 mm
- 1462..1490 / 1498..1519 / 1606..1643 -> 0.05 mm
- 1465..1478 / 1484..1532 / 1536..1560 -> 1.91 mm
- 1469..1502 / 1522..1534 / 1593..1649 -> 2.12 mm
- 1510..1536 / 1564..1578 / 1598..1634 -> -1.09 mm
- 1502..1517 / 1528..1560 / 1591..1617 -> 1.30 mm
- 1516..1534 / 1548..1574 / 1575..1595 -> -1.82 mm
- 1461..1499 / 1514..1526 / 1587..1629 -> 1.86 mm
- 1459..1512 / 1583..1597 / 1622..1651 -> -0.31 mm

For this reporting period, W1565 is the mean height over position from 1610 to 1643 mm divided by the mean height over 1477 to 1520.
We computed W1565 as 1.08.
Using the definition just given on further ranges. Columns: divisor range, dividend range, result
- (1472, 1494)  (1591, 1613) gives 1.07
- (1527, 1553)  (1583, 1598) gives 1.12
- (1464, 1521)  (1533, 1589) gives 1.05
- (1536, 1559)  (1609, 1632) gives 1.04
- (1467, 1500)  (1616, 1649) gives 1.09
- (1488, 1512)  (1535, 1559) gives 0.99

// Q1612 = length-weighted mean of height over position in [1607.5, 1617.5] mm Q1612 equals 1.13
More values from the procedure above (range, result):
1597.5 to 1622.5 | 1.14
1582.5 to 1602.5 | 1.16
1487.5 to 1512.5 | 1.11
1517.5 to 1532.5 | 0.896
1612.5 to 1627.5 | 1.16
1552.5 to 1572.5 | 1.14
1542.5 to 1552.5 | 1.12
